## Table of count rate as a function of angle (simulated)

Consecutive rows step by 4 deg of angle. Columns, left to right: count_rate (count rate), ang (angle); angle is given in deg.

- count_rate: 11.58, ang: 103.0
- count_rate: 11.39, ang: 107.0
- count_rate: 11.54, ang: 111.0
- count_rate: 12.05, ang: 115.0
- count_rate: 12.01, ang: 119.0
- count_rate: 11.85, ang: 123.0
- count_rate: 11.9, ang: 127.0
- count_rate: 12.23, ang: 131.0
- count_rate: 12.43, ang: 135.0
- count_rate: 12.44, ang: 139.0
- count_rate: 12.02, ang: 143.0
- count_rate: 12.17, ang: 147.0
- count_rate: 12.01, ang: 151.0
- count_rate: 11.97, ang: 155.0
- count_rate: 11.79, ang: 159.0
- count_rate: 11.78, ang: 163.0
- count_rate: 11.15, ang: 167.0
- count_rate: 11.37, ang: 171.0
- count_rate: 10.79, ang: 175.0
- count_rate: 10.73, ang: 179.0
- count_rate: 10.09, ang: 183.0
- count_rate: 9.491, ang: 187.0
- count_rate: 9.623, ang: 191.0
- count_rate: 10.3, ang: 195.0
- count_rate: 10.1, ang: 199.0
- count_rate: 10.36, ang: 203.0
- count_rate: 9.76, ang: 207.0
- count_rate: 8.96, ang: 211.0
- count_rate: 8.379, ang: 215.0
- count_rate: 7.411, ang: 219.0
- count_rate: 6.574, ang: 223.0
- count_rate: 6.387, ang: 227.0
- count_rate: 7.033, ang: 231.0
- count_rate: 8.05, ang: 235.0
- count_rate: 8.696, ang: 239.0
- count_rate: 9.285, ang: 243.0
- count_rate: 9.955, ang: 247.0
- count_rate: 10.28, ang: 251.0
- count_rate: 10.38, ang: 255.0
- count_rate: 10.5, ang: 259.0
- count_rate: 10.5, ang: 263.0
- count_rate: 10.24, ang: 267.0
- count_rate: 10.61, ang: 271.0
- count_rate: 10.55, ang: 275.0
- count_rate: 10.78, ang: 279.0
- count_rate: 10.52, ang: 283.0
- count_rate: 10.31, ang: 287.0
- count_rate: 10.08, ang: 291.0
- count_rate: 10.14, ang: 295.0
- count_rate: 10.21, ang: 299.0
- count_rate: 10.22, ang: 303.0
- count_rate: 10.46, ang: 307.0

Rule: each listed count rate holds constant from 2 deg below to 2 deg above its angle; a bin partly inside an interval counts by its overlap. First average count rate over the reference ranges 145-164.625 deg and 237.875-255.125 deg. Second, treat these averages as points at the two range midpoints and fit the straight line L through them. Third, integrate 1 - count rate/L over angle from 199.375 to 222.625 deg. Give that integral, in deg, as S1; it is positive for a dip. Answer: 3.7 deg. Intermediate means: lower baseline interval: 11.9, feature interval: 8.88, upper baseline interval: 9.7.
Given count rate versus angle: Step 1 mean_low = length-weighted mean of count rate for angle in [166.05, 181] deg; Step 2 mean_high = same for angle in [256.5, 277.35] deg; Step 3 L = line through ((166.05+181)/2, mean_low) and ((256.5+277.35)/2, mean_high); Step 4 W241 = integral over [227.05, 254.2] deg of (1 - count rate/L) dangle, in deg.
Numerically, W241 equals 4.7 deg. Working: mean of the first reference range 11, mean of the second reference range 10.5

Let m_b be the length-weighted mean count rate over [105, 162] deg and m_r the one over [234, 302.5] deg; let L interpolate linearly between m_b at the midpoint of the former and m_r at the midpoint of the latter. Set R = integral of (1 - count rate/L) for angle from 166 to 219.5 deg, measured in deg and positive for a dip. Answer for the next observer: 5.9 deg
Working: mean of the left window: 12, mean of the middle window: 9.94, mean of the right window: 10.1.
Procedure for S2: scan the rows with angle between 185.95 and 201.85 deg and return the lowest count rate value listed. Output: 9.491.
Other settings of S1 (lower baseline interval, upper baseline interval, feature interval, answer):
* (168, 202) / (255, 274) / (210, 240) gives 8.04 deg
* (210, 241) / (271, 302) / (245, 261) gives -2.53 deg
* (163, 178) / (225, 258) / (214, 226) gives 2.83 deg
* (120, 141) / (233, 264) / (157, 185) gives 0.53 deg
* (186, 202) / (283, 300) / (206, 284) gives 6.74 deg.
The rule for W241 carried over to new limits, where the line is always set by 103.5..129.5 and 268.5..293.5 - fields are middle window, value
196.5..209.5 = 1.2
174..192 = 1.8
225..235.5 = 3.7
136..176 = -1.1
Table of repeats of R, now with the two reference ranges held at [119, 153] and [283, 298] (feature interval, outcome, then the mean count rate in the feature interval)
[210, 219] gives 2.3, 8.36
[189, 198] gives 1.1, 9.98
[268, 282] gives -0.3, 10.6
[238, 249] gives 1.5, 9.37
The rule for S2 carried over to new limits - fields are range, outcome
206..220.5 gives 7.411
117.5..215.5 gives 8.379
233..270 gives 8.05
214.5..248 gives 6.387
